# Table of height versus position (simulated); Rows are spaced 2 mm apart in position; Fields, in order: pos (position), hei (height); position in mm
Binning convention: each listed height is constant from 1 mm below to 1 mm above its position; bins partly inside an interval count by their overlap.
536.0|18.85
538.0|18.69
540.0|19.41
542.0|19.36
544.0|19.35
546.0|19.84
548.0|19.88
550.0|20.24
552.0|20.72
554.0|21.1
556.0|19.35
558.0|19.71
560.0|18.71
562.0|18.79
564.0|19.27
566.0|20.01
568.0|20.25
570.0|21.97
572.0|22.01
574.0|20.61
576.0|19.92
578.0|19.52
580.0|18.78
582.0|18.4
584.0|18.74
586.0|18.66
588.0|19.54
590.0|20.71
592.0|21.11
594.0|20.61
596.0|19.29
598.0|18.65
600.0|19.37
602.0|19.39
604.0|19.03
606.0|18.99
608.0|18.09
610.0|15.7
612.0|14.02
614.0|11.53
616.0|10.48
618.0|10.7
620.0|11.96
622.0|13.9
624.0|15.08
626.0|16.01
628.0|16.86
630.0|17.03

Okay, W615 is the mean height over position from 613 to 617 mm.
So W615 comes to 11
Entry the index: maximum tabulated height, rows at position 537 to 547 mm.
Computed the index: 19.84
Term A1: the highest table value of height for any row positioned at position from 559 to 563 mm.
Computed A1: 18.79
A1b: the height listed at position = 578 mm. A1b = 19.52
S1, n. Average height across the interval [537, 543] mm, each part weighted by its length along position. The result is 19.2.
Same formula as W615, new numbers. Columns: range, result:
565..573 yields 21.1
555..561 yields 19.3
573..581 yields 19.7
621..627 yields 15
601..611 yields 18.2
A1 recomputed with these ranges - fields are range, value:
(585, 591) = 20.71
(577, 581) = 19.52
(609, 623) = 15.7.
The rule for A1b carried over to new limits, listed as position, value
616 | 10.48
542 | 19.36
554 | 21.1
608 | 18.09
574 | 20.61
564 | 19.27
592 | 21.11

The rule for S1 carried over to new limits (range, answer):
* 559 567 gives 19.2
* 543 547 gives 19.6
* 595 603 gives 19.2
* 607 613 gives 15.9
